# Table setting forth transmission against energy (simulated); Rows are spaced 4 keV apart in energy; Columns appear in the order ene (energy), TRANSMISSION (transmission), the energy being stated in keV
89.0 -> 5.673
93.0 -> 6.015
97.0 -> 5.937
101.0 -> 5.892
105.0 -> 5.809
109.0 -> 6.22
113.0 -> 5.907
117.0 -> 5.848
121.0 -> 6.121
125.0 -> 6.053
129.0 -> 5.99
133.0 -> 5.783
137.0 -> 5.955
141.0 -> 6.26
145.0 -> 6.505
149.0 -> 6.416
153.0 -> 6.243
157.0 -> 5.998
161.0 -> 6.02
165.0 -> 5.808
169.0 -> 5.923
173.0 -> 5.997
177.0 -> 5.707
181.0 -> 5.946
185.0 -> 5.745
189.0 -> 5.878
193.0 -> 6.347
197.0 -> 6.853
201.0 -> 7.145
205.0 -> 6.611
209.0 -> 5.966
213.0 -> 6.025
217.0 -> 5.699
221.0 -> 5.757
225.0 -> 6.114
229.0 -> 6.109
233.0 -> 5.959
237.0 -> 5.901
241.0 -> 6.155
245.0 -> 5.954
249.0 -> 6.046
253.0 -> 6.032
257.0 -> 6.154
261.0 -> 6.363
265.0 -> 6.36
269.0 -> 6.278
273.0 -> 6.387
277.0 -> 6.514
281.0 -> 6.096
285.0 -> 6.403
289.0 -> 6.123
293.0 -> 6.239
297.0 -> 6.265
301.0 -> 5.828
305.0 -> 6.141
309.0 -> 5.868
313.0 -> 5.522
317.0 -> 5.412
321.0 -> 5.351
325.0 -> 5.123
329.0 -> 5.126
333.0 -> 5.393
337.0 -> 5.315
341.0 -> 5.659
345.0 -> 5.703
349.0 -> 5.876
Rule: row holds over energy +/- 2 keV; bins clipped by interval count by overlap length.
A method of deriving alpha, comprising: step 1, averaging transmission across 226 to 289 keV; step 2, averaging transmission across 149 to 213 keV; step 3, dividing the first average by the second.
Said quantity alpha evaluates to 1.00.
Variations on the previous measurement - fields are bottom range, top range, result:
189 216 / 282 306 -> 0.96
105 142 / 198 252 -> 1.02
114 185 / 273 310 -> 1.03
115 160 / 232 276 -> 1.01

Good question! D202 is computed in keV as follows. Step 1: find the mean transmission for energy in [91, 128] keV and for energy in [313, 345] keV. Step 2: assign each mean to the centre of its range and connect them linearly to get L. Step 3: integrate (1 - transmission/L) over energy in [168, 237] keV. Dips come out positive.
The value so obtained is -4.6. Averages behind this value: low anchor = 5.98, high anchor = 5.37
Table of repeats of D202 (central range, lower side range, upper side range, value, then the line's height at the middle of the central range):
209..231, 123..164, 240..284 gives 0.8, 6.18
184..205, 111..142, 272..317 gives -1.5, 6.02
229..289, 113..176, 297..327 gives -4.2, 5.78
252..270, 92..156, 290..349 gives -1.5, 5.78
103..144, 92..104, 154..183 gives -0.5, 5.93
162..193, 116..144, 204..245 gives 0.6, 6.02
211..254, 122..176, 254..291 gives 1.7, 6.22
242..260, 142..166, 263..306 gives 0.5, 6.23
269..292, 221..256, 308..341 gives -2.4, 5.71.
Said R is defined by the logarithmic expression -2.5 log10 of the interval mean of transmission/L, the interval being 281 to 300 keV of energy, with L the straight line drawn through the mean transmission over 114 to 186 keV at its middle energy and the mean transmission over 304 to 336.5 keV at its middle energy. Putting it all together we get -0.121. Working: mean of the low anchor 6.02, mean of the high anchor 5.46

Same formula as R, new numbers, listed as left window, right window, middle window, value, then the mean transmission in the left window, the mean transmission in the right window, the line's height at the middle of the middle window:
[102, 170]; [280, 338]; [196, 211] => -0.12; 6.05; 5.75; 5.93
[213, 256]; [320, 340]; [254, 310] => -0.11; 5.98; 5.28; 5.63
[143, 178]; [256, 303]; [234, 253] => 0.03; 6.08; 6.25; 6.2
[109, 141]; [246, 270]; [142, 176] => -0.01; 5.99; 6.19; 6.04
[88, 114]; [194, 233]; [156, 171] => 0.03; 5.93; 6.24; 6.1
